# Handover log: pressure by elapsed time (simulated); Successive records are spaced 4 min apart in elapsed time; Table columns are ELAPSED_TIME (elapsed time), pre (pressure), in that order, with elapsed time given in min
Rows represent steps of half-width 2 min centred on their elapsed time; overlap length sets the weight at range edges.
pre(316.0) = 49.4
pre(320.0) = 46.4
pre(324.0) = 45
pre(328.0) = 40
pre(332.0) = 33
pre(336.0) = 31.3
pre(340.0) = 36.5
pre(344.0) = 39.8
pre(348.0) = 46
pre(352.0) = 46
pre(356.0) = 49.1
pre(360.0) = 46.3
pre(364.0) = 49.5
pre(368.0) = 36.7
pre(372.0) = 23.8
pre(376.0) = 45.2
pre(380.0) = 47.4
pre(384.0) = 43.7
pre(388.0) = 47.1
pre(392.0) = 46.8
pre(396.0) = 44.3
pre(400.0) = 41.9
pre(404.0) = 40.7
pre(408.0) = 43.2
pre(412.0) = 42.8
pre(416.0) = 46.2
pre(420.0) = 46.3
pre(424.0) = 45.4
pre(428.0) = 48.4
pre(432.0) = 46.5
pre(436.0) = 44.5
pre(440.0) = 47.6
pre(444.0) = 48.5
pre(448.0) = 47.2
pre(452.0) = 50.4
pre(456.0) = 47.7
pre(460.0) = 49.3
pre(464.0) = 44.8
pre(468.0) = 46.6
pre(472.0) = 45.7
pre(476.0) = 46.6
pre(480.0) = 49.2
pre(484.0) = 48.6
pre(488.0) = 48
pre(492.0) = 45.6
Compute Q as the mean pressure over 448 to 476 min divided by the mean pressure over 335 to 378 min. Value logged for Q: 1.2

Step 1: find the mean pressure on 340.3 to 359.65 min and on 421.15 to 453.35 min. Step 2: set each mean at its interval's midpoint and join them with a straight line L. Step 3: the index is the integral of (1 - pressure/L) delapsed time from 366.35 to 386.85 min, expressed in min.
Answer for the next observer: 2.6 min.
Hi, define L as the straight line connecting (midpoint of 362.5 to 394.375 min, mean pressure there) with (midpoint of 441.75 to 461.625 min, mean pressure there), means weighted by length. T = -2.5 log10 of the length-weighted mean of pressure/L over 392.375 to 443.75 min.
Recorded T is 0.02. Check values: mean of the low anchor 42.4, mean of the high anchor 48.6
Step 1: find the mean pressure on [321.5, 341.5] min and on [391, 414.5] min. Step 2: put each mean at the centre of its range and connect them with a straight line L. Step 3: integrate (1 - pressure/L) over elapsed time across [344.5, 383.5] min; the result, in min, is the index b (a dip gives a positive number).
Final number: -3.14 min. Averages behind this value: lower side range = 37.4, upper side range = 43.2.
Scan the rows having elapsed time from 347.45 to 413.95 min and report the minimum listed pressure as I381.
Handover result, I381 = 23.8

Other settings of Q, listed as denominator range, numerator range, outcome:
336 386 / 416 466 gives 1.12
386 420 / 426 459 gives 1.08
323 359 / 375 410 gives 1.09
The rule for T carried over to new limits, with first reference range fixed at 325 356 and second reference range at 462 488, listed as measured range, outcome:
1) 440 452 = -0.065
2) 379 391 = -0.095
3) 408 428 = -0.033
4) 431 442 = -0.030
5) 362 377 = 0.081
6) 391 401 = -0.039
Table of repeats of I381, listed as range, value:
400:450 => 40.7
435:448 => 44.5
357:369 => 36.7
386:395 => 46.8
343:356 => 39.8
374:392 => 43.7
